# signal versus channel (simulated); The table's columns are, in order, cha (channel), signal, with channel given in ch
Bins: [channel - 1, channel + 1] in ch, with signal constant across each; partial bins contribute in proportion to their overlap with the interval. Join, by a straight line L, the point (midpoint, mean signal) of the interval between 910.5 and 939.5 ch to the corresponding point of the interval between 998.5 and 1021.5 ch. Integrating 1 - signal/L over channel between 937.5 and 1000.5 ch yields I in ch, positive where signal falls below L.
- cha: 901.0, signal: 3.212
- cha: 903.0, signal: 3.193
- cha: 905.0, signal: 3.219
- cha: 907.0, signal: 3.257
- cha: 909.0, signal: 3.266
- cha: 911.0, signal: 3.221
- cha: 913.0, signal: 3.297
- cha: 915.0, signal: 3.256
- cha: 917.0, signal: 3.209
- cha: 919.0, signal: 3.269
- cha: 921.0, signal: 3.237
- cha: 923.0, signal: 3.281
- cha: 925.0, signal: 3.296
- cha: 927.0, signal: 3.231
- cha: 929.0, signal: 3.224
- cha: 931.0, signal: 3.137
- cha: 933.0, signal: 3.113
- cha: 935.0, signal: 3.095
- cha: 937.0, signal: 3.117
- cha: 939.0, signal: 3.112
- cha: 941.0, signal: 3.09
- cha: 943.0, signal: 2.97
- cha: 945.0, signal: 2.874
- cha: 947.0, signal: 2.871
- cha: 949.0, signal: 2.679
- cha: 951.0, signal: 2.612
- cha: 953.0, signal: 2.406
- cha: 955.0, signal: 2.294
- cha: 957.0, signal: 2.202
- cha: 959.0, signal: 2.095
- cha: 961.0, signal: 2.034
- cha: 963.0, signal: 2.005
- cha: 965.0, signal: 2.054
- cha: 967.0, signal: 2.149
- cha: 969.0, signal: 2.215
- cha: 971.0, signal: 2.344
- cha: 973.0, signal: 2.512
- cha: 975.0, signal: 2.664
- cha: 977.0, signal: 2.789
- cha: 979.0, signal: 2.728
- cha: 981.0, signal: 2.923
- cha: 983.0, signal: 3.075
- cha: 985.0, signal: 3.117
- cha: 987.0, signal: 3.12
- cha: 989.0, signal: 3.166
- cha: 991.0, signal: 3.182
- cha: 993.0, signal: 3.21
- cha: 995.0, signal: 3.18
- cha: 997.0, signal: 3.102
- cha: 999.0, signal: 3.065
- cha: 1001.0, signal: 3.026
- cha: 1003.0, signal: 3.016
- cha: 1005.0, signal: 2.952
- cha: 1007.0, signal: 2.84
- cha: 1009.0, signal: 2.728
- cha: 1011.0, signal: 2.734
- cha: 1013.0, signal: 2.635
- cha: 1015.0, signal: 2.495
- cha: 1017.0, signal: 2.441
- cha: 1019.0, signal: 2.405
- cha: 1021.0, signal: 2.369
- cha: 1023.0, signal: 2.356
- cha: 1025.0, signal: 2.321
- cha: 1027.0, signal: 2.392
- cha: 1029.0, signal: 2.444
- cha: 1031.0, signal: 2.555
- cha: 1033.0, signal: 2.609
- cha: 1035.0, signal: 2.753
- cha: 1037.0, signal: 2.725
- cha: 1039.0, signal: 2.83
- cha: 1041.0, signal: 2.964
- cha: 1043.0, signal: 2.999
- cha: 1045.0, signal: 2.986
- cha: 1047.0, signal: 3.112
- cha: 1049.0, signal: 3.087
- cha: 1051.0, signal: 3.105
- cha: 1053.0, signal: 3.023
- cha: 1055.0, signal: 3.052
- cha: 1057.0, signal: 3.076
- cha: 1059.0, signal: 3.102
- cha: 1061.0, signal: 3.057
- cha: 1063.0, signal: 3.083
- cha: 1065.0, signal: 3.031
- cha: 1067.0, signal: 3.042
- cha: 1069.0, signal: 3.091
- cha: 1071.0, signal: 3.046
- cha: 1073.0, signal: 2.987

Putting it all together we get 5.09 ch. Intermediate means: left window 3.21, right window 2.73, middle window 2.71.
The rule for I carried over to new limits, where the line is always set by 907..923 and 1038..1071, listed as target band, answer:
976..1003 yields 0.8 ch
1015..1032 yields 3.7 ch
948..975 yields 7.6 ch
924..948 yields 0.9 ch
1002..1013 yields 1.0 ch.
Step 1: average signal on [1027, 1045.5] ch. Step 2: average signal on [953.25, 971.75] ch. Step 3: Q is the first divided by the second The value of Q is 1.3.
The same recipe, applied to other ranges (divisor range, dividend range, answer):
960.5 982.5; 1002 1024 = 1.09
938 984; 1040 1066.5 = 1.20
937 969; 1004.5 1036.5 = 1.02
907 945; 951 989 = 0.79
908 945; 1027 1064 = 0.91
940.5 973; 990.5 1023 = 1.16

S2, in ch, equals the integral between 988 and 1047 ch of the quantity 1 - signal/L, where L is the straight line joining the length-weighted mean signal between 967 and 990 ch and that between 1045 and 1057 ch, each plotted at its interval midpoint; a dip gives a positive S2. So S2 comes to 2.8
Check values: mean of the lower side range 2.76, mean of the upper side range 3.07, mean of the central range 2.78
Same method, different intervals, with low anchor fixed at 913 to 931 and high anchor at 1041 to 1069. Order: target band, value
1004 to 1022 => 2.9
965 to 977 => 3.0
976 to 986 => 0.7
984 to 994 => 0.0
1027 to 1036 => 1.5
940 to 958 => 3.0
